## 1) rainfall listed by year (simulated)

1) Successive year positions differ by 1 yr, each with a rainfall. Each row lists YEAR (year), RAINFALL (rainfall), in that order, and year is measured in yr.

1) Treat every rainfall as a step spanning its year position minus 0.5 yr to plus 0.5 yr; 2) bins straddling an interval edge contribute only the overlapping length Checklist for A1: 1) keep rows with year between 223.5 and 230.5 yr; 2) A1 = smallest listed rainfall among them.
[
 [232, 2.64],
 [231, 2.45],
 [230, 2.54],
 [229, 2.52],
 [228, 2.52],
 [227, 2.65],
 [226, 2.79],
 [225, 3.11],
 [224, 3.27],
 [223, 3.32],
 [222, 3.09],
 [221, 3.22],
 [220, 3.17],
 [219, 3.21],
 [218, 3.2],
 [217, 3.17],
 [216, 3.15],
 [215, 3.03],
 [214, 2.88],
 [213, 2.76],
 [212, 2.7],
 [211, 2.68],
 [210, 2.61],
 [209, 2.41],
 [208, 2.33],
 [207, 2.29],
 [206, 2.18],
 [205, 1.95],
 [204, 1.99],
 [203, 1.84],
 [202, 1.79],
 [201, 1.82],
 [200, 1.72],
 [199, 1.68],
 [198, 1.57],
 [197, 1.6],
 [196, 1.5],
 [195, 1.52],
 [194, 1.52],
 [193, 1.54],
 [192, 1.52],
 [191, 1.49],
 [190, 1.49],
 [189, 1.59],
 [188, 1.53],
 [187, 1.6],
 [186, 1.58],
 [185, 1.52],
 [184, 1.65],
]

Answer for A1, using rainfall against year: 2.52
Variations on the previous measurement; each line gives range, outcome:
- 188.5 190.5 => 1.49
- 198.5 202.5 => 1.68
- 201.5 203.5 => 1.79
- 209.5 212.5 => 2.61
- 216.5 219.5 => 3.17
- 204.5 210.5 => 1.95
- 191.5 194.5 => 1.52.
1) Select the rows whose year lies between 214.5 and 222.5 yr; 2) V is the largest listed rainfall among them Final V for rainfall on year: 3.22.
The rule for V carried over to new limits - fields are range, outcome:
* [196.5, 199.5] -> 1.68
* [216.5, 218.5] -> 3.2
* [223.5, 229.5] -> 3.27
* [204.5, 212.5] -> 2.7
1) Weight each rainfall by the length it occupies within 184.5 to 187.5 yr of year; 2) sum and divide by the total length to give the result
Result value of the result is 1.57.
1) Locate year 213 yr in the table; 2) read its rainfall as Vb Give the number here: 2.76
